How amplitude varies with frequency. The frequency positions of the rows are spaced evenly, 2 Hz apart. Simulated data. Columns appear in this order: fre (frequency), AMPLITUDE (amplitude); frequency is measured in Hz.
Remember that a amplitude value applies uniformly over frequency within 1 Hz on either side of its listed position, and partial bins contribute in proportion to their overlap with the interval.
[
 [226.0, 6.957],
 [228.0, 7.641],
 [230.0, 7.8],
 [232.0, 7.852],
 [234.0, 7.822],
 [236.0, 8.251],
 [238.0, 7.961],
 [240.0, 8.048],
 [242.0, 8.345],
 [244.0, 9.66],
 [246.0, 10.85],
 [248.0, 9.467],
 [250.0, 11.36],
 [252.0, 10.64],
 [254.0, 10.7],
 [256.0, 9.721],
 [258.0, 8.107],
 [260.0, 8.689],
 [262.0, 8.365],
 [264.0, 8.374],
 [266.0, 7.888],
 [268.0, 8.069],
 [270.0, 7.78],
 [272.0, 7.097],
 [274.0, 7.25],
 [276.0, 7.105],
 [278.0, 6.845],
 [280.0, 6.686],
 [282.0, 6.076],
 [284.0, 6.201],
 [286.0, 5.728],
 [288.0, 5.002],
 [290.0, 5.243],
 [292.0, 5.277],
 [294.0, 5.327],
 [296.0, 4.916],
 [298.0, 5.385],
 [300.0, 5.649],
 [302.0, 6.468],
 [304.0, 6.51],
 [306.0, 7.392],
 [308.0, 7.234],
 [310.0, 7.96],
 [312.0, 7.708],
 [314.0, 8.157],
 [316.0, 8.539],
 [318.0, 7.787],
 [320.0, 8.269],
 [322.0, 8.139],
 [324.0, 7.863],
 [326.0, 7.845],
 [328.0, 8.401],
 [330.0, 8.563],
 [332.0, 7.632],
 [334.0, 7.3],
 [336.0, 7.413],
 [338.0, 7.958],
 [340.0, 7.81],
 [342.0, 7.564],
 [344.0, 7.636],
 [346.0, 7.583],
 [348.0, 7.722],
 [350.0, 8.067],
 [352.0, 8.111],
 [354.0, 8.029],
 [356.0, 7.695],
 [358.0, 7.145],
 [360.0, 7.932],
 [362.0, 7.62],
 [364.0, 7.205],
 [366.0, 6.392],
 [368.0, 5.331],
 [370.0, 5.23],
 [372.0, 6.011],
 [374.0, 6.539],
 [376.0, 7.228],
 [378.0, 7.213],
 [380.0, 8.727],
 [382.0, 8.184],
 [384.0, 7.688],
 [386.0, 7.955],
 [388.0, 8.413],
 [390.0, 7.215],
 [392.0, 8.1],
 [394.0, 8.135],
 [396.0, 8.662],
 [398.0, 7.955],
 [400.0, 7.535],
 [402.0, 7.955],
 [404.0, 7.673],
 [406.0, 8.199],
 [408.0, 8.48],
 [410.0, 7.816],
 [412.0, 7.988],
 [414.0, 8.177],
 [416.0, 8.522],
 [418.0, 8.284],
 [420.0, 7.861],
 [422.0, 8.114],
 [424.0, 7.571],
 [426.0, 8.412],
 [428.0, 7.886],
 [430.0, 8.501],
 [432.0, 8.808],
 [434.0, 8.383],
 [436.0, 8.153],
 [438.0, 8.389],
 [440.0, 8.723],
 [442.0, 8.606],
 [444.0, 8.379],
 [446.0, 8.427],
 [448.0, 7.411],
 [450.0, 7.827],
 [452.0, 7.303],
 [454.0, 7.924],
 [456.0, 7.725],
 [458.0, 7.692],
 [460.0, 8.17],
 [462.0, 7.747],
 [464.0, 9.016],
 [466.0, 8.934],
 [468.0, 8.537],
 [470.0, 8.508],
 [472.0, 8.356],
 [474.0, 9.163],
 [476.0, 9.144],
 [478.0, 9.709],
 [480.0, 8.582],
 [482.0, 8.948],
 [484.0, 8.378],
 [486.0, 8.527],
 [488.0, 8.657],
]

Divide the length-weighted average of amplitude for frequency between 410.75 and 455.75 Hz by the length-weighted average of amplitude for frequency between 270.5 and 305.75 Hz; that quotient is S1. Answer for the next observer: 1.34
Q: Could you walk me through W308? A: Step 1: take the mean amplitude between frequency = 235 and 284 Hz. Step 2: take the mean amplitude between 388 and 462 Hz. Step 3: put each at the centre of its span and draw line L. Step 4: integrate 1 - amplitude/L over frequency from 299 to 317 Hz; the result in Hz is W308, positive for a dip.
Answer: 2.23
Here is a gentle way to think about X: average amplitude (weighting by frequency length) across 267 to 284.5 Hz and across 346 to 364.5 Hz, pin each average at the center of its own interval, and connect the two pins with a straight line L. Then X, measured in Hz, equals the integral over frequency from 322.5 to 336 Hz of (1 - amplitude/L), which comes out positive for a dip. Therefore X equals -0.7 Hz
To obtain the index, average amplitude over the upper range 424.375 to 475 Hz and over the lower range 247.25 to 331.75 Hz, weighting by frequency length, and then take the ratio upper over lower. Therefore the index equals 1.10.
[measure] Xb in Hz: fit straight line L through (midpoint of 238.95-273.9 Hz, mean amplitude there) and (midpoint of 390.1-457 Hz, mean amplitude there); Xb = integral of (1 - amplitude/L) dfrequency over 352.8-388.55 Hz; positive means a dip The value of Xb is 4.84 Hz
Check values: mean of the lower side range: 8.96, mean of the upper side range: 8.11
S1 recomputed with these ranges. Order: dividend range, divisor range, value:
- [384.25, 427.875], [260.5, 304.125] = 1.23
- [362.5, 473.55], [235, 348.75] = 1.03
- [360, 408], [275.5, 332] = 1.09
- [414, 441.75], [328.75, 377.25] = 1.13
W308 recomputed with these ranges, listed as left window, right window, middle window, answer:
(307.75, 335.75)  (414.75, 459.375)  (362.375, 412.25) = 3.4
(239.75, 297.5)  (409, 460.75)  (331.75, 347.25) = 0.6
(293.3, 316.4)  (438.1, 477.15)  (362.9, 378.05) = 2.2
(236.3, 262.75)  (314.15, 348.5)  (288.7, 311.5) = 6.2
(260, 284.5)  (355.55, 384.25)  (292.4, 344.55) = -0.8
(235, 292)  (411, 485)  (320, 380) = 5.2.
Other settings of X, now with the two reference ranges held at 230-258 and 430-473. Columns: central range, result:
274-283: 2.3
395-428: 1.4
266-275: 1.5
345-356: 1.0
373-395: 2.0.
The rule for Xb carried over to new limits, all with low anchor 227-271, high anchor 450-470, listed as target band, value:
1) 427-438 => -0.19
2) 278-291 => 4.16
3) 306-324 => 1.35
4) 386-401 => 0.60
